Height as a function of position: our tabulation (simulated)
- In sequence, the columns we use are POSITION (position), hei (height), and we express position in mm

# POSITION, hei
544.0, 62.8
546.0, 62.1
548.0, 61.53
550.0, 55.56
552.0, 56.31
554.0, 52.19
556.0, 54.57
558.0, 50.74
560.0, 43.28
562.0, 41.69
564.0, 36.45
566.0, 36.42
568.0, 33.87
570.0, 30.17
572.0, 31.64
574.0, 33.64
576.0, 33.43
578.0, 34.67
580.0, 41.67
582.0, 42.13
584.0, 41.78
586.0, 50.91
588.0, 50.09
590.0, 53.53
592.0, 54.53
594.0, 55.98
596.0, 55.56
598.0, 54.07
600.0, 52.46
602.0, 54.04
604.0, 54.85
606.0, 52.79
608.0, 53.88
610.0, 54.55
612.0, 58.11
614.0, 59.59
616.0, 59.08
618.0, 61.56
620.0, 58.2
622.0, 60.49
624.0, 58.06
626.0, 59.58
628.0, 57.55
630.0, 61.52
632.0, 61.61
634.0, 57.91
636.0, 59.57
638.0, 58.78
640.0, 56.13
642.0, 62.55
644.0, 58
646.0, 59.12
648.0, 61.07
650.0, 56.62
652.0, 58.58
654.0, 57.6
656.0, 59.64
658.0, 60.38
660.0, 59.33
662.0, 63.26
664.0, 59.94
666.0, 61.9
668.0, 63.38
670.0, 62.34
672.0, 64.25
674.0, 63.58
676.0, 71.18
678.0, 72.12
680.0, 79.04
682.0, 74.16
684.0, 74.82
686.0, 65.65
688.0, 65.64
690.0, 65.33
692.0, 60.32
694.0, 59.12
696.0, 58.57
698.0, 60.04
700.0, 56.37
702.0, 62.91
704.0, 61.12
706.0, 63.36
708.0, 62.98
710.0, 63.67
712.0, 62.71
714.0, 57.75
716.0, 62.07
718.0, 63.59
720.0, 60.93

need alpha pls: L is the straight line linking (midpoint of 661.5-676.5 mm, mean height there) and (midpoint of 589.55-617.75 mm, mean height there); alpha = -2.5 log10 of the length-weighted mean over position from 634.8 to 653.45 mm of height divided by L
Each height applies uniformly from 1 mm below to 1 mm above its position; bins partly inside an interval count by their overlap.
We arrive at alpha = 0.03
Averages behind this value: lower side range 55.4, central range 58.9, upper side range 63.5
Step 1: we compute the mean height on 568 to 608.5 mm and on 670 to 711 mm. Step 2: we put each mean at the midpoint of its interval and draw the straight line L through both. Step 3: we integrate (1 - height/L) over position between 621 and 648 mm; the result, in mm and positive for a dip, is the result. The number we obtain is -2.3 mm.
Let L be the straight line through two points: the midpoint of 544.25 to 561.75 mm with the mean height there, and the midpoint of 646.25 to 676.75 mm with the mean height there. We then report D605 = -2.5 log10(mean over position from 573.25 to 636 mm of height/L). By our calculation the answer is 0.09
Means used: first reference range 54.3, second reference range 61.4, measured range 53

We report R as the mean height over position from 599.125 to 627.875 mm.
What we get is 57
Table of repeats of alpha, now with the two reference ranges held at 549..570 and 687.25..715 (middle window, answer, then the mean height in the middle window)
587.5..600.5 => -0.10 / 53.9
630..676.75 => -0.09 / 60.7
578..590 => 0.07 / 45.1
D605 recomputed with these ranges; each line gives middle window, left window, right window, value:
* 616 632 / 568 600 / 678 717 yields -0.166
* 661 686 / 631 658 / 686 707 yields -0.119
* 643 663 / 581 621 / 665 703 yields 0.030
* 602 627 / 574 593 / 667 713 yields -0.146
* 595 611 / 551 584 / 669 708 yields -0.129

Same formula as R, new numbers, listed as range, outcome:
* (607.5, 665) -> 59.1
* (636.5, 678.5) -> 61.3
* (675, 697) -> 67.8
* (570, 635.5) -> 51.9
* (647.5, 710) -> 63.4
